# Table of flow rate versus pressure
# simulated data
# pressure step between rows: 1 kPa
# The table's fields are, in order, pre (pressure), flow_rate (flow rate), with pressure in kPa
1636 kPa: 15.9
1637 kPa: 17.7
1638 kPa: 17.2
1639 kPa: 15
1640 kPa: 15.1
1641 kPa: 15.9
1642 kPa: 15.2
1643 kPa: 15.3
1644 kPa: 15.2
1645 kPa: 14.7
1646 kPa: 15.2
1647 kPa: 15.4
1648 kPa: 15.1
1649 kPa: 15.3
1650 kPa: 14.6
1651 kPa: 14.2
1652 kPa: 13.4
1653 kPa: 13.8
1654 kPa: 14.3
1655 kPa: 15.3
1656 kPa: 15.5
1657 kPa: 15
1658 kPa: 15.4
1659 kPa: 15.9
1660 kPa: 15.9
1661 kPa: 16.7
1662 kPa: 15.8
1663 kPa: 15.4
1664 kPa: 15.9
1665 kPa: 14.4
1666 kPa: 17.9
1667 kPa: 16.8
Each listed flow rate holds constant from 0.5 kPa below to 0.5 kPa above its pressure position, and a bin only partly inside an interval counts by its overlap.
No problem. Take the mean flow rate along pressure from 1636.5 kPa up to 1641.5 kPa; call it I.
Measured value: 16.2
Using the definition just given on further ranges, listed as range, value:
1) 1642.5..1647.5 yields 15.2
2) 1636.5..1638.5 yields 17.4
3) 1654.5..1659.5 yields 15.4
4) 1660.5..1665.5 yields 15.6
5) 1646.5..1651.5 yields 14.9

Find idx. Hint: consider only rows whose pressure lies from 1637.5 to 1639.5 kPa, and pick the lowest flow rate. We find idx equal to 15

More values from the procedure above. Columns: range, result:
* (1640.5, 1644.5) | 15.2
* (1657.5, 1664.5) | 15.4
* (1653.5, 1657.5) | 14.3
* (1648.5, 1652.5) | 13.4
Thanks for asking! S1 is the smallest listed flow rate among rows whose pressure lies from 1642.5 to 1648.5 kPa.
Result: 14.7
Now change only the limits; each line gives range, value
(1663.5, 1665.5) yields 14.4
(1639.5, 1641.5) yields 15.1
